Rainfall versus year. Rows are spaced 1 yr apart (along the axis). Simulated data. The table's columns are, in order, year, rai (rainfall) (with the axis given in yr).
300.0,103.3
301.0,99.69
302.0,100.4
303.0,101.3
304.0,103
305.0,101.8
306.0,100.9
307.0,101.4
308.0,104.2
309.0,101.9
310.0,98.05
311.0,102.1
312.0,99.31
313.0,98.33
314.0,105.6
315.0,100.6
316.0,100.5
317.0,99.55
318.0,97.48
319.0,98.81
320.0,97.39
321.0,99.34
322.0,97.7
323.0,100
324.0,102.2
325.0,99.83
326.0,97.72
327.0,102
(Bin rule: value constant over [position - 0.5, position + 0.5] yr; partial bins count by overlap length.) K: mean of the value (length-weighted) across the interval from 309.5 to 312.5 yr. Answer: 99.8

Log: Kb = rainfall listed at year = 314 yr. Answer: 105.6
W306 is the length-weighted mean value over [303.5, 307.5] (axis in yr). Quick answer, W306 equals 102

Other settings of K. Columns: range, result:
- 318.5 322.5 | 98.3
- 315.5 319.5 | 99.1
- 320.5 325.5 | 99.8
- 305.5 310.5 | 101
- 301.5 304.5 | 102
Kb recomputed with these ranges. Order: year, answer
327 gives 102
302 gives 100.4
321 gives 99.34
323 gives 100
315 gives 100.6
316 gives 100.5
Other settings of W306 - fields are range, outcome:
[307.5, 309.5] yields 103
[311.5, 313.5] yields 98.8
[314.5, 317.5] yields 100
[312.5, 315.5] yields 102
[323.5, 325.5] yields 101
